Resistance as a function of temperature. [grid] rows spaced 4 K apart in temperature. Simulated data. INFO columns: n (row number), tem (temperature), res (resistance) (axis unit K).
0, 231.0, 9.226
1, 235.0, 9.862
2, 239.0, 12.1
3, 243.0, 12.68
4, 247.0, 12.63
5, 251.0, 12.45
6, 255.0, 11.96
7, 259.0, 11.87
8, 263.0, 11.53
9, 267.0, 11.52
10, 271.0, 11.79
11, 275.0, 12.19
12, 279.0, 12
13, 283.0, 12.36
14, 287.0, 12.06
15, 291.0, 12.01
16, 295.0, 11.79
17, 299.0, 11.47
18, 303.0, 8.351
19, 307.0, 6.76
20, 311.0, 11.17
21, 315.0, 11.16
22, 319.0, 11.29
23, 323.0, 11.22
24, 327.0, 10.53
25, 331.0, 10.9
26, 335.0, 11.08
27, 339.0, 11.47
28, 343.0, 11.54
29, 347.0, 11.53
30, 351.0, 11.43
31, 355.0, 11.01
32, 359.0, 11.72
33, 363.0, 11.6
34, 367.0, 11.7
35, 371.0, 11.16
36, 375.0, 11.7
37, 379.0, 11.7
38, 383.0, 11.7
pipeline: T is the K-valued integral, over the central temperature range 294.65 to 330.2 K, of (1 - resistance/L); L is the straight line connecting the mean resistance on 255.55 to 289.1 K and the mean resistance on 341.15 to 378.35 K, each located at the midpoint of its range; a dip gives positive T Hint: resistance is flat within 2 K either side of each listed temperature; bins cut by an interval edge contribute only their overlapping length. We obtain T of 4.1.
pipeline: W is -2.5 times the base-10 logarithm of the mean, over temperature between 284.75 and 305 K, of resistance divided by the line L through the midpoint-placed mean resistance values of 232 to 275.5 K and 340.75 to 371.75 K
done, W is 0.049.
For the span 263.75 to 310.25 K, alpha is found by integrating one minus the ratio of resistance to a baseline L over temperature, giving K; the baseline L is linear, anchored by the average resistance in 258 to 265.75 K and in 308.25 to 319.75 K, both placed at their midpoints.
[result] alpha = 0.7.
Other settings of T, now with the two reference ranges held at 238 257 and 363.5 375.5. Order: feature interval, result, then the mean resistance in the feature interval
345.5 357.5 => 0.3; 11.3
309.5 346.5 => 2.0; 11.2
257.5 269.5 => 0.6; 11.6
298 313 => 3.3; 9.3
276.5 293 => 0.0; 12.1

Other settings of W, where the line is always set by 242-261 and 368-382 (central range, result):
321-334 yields 0.09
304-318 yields 0.22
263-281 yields 0.03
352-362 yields 0.02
